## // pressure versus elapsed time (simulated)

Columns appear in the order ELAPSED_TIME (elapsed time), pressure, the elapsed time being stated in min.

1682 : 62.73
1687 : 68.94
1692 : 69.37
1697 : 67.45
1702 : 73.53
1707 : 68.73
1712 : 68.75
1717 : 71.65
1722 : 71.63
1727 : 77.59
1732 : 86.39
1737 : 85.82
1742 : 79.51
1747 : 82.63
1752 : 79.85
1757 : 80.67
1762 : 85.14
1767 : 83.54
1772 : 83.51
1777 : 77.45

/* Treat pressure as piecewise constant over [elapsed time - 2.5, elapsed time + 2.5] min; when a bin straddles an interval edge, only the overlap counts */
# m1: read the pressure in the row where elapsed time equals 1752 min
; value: 79.85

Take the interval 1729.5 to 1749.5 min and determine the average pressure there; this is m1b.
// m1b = 83.6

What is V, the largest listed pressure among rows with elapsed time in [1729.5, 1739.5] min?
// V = 86.39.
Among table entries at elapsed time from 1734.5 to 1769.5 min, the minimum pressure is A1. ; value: 79.51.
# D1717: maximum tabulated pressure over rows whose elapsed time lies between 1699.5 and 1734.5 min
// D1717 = 86.39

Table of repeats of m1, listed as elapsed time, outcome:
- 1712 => 68.75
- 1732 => 86.39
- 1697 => 67.45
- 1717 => 71.65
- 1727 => 77.59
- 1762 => 85.14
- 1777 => 77.45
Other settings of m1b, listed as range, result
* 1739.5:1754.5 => 80.7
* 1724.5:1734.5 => 82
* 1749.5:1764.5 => 81.9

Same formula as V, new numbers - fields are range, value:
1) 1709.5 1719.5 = 71.65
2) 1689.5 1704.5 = 73.53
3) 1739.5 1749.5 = 82.63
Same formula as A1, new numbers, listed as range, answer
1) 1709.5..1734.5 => 68.75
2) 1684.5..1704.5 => 67.45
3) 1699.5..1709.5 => 68.73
